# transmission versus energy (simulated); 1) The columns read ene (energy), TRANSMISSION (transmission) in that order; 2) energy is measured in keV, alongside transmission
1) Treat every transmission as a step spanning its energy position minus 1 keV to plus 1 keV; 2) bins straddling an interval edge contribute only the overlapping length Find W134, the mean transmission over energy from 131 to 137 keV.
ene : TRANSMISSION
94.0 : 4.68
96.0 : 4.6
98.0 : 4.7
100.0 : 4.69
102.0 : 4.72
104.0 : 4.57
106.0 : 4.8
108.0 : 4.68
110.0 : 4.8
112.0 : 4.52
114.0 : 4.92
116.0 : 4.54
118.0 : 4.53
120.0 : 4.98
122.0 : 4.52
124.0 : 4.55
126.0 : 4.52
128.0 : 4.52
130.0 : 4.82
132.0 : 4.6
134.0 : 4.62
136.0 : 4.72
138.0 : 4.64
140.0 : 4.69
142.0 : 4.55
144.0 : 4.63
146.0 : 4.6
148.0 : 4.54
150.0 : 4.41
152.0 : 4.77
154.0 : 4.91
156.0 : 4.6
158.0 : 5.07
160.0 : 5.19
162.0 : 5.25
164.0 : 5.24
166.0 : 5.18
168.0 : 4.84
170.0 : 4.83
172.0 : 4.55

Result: 4.65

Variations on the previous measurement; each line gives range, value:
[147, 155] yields 4.66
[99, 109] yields 4.69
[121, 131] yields 4.59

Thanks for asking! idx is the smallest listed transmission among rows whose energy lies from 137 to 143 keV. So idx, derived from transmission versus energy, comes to 4.55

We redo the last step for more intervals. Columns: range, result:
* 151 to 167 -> 4.6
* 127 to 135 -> 4.52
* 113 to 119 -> 4.53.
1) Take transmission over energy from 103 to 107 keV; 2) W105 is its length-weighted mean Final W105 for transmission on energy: 4.69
